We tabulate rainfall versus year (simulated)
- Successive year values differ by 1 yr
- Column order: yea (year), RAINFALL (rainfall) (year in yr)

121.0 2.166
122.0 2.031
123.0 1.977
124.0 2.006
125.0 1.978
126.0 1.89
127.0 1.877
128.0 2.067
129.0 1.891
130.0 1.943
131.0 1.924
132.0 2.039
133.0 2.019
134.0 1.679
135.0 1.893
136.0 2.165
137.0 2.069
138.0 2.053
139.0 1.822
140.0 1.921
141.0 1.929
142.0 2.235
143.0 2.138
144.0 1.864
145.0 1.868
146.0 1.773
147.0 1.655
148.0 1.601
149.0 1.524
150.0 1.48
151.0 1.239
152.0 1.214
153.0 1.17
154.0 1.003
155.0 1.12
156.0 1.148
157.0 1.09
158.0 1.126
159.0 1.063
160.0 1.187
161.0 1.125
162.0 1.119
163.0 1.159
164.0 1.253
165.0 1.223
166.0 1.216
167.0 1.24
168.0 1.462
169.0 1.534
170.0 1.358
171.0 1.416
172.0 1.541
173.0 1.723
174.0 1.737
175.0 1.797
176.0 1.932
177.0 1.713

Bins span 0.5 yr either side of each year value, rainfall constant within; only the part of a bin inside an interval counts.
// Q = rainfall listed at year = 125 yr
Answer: 1.978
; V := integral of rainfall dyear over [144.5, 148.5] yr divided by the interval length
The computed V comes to 1.72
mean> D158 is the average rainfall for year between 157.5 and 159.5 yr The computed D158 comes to 1.09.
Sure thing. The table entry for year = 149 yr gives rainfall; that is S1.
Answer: 1.524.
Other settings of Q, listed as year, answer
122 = 2.031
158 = 1.126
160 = 1.187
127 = 1.877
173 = 1.723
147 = 1.655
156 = 1.148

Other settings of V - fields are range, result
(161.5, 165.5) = 1.19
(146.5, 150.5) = 1.56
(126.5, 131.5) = 1.94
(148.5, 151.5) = 1.41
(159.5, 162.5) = 1.14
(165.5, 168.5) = 1.31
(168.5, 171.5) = 1.44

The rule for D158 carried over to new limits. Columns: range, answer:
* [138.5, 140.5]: 1.87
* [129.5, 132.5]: 1.97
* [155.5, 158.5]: 1.12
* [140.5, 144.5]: 2.04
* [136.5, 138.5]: 2.06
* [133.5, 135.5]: 1.79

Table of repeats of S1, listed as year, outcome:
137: 2.069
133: 2.019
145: 1.868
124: 2.006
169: 1.534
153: 1.17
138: 2.053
